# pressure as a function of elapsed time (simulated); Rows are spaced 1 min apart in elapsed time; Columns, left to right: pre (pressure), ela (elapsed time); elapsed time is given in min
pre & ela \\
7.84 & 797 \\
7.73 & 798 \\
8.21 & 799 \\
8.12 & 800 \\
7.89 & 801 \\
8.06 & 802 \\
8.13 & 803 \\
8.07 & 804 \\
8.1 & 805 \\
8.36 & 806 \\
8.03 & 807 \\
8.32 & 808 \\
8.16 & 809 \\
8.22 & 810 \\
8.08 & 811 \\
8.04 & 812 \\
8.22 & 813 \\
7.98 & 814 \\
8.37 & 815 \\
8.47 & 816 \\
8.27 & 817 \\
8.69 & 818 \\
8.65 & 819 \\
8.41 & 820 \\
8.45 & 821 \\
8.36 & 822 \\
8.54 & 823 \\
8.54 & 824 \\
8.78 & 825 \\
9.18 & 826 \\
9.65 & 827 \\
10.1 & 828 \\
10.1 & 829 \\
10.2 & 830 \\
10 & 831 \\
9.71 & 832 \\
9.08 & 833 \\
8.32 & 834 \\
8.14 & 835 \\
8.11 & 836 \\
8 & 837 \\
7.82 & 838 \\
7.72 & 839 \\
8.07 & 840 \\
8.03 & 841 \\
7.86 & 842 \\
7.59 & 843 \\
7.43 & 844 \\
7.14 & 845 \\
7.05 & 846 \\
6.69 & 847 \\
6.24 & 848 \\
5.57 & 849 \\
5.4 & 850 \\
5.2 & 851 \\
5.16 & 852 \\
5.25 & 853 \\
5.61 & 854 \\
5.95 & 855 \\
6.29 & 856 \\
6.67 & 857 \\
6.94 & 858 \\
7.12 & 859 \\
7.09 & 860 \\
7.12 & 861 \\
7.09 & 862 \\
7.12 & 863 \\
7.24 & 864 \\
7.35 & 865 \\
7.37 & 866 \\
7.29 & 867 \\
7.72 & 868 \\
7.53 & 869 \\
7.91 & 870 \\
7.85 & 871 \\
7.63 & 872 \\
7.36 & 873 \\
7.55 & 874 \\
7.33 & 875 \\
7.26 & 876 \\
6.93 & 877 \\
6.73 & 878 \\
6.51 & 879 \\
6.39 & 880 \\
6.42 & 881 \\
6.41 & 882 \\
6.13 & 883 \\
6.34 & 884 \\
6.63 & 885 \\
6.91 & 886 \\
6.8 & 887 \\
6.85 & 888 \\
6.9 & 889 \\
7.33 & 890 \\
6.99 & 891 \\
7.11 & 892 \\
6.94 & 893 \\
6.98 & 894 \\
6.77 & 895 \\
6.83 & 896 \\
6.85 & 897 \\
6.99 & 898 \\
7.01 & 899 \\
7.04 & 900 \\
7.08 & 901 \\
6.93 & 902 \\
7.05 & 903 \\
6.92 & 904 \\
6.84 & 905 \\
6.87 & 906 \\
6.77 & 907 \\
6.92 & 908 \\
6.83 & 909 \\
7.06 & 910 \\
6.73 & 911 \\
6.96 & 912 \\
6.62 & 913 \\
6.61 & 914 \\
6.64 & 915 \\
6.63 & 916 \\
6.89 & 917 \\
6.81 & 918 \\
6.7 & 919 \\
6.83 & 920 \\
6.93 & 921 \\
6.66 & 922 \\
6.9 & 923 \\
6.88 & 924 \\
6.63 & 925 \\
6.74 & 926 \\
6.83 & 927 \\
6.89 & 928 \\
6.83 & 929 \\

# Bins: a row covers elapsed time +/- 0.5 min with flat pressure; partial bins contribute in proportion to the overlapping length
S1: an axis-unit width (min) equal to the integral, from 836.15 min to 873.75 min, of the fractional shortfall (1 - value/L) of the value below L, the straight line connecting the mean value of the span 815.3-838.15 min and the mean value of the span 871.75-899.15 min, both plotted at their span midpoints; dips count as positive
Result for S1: 4.2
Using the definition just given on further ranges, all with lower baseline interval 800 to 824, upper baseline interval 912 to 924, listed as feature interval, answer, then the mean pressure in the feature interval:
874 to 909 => 1.4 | 6.86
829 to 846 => -0.9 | 8.34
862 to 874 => 0.0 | 7.47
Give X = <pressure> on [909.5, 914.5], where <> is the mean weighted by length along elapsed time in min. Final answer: 6.8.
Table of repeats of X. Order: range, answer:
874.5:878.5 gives 7.06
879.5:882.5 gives 6.41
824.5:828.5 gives 9.43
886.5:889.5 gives 6.85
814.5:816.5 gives 8.42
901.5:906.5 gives 6.92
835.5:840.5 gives 7.94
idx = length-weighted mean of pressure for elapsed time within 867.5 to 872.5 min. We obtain 7.73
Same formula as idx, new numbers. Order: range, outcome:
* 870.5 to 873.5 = 7.61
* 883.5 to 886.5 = 6.63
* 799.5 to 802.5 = 8.02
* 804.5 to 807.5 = 8.16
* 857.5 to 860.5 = 7.05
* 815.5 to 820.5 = 8.5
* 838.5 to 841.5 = 7.94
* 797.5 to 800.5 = 8.02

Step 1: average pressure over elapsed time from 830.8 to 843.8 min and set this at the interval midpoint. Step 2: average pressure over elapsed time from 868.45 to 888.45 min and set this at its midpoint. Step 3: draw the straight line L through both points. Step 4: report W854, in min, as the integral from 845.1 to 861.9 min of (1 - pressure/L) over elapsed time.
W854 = 3.3 min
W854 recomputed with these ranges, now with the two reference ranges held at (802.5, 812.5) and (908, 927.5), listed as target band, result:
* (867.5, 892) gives 0.81 min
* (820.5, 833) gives -2.18 min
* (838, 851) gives 1.14 min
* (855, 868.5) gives 0.74 min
